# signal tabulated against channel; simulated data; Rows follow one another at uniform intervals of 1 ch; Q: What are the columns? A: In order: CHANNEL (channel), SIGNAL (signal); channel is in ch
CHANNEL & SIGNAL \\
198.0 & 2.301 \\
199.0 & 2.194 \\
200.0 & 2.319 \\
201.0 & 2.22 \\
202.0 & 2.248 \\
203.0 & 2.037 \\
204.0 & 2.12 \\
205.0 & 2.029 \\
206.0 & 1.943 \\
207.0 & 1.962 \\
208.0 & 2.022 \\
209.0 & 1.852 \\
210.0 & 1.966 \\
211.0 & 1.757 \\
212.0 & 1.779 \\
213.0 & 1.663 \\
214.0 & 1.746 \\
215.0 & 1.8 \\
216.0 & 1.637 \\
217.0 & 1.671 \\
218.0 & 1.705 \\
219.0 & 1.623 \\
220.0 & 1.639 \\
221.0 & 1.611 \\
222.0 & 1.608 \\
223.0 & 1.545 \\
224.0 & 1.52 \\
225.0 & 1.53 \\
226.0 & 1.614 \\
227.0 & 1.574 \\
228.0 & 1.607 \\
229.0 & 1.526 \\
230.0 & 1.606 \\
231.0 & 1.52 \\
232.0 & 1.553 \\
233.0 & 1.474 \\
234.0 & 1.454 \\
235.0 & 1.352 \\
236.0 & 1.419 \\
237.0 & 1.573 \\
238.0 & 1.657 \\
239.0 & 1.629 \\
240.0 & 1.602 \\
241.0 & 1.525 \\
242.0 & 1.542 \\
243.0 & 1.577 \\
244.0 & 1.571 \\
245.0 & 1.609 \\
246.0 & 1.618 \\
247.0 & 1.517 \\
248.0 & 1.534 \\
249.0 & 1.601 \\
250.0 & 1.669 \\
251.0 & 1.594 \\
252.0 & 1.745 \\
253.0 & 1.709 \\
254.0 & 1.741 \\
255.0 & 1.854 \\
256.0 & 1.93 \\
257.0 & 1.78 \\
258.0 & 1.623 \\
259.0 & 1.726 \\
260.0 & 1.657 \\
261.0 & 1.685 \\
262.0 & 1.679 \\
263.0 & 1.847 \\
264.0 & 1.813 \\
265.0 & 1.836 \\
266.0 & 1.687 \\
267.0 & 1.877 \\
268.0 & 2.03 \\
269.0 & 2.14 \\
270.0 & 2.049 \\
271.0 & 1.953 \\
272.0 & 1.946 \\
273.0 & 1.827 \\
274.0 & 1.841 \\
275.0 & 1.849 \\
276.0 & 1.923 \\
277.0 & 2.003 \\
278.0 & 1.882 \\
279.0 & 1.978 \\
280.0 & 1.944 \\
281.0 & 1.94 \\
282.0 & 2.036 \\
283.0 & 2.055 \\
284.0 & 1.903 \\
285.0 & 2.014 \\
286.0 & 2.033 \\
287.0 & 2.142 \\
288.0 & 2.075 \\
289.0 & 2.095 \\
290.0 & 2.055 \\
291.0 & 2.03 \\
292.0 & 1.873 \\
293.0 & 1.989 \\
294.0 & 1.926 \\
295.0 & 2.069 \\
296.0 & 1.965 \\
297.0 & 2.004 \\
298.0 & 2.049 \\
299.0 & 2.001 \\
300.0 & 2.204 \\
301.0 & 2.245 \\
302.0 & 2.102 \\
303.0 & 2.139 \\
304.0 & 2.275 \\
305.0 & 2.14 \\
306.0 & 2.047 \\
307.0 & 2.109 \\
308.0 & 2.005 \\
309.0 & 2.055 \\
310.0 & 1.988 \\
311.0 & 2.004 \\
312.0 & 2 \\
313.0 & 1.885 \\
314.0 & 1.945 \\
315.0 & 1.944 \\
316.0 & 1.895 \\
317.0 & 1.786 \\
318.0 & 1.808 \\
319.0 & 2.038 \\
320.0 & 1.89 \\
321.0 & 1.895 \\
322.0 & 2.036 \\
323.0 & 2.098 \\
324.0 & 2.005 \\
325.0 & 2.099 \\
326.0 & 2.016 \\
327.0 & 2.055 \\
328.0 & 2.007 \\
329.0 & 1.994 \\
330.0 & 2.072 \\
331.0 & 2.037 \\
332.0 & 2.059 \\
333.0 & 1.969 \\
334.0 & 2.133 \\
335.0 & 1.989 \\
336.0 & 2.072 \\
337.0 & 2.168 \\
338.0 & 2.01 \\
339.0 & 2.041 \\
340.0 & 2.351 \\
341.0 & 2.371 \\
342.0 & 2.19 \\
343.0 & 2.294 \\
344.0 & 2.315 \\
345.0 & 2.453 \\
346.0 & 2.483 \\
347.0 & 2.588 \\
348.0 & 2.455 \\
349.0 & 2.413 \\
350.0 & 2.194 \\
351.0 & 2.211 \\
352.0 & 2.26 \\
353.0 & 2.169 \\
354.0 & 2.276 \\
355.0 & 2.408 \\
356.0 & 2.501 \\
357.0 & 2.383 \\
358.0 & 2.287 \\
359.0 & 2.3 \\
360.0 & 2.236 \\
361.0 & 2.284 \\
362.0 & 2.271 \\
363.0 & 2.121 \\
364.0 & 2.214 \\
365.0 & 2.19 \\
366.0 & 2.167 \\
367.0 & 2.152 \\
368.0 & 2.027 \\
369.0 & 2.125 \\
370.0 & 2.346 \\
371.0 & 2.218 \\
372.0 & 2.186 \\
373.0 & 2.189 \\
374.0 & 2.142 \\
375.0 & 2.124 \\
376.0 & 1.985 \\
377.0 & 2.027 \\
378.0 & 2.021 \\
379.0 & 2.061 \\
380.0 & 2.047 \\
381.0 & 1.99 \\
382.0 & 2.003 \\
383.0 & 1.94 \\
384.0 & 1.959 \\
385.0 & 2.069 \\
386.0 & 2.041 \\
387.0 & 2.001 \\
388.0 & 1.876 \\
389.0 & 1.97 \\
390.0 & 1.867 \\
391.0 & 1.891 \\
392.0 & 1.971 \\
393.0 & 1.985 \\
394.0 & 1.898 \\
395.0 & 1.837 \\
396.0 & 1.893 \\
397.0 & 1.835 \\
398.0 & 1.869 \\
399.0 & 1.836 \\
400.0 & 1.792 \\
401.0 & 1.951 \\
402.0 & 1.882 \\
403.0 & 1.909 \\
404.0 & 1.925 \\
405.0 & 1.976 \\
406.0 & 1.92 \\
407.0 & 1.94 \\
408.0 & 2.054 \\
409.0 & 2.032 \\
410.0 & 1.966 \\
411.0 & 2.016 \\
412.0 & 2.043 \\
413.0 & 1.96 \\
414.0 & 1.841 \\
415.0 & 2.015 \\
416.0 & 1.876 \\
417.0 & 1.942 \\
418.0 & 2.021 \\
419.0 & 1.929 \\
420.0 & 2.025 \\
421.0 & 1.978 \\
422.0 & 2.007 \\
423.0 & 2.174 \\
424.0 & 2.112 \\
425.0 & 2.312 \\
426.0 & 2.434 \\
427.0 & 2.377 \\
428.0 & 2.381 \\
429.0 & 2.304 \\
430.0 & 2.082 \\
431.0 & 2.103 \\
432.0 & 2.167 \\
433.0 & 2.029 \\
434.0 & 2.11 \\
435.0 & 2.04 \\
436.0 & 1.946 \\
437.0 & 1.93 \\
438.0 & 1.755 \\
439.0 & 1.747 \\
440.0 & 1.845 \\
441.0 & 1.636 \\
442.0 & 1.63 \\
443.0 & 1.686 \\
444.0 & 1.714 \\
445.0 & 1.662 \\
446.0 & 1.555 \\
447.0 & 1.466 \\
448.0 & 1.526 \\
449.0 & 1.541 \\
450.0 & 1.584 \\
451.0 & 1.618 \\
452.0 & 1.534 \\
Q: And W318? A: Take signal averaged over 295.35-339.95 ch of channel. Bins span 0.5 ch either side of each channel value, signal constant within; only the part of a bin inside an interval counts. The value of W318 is 2.03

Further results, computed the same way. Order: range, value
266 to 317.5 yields 2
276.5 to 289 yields 2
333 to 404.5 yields 2.12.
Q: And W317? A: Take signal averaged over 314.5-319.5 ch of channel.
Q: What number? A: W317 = 1.89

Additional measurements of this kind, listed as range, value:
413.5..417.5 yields 1.92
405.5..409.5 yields 1.99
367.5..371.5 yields 2.18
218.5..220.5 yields 1.63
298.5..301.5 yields 2.15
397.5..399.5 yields 1.85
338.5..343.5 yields 2.25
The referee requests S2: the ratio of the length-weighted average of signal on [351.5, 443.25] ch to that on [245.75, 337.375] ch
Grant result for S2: 1.1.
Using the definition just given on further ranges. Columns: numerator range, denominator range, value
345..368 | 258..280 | 1.23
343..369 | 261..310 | 1.15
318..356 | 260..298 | 1.11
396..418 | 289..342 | 0.95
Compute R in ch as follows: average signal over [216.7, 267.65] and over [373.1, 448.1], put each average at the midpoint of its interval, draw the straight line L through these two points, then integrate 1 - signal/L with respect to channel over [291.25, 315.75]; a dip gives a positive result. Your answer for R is -4.0 ch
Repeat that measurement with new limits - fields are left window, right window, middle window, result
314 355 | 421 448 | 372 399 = 0.83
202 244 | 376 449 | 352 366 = -3.00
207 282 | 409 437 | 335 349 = -2.72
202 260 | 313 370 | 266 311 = -2.05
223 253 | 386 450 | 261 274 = -2.04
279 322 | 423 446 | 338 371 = -4.48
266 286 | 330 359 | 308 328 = 1.53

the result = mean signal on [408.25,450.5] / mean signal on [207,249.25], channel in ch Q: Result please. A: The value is 1.2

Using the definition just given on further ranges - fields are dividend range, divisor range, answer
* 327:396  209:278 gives 1.26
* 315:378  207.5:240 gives 1.32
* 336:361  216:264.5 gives 1.42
